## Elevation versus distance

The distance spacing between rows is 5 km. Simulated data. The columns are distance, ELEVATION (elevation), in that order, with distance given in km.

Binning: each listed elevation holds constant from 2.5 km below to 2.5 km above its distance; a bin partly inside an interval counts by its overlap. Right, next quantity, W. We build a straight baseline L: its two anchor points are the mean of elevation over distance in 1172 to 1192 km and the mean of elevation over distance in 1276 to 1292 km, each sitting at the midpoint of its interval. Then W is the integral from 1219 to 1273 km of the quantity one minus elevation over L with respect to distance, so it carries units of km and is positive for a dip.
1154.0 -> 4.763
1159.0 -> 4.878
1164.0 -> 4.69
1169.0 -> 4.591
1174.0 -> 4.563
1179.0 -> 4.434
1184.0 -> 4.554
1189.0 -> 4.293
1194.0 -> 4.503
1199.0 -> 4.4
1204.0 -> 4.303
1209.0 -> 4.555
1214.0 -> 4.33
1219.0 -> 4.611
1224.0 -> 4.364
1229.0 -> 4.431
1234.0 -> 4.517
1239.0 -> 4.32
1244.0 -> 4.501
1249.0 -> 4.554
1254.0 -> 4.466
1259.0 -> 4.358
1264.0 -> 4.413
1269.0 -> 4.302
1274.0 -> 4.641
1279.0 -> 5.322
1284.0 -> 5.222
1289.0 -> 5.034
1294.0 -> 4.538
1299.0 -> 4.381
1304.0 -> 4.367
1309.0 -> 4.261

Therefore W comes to 5.0 km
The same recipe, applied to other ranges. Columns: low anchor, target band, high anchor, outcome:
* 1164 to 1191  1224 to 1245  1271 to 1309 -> 0.9 km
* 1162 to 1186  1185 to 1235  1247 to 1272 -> 0.8 km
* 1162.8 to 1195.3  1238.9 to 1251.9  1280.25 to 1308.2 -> 0.4 km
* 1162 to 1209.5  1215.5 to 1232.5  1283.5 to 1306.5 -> 0.3 km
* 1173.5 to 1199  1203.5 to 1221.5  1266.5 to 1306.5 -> 0.2 km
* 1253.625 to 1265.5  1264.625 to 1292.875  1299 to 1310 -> -3.1 km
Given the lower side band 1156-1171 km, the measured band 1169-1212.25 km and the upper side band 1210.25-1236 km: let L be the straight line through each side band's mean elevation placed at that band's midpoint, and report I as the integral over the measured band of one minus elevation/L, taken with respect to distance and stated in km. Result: 1.37 km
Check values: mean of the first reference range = 4.73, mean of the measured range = 4.46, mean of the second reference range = 4.45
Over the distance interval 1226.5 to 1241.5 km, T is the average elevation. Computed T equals 4.42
